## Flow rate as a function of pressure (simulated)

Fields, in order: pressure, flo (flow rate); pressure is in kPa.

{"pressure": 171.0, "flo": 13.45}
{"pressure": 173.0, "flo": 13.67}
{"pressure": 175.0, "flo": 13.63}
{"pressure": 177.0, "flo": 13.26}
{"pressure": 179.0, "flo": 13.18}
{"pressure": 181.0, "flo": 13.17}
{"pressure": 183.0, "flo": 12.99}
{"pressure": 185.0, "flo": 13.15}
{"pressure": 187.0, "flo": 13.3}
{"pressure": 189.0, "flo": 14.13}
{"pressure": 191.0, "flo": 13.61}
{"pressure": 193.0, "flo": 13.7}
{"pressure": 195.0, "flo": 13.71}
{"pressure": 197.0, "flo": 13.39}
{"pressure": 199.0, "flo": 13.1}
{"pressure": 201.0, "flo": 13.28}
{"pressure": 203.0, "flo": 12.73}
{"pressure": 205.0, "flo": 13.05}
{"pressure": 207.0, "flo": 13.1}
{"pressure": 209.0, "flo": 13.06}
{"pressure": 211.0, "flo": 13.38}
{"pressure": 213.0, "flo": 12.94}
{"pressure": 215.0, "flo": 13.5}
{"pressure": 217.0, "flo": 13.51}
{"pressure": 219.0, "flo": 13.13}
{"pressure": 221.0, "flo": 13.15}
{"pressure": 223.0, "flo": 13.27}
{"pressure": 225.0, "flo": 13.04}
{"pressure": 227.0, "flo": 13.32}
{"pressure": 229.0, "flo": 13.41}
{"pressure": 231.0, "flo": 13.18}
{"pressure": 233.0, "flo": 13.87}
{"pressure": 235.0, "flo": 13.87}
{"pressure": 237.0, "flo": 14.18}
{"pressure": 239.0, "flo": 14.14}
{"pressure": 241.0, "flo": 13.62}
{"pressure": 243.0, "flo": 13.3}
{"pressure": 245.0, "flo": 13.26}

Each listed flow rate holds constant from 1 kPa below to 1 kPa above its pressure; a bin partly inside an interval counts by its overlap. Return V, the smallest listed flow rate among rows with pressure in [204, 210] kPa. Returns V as 13.05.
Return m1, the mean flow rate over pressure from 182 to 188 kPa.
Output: 13.1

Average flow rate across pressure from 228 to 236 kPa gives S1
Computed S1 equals 13.6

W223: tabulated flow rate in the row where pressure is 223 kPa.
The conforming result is 13.27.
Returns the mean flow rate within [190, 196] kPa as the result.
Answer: 13.7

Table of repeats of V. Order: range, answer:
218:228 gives 13.04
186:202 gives 13.1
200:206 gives 12.73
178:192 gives 12.99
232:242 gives 13.62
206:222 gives 12.94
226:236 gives 13.18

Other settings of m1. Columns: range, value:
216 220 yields 13.3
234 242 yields 14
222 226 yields 13.2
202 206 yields 12.9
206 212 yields 13.2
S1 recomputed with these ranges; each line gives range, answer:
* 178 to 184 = 13.1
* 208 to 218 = 13.3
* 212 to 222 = 13.2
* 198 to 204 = 13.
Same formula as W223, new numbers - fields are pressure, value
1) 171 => 13.45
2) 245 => 13.26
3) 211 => 13.38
